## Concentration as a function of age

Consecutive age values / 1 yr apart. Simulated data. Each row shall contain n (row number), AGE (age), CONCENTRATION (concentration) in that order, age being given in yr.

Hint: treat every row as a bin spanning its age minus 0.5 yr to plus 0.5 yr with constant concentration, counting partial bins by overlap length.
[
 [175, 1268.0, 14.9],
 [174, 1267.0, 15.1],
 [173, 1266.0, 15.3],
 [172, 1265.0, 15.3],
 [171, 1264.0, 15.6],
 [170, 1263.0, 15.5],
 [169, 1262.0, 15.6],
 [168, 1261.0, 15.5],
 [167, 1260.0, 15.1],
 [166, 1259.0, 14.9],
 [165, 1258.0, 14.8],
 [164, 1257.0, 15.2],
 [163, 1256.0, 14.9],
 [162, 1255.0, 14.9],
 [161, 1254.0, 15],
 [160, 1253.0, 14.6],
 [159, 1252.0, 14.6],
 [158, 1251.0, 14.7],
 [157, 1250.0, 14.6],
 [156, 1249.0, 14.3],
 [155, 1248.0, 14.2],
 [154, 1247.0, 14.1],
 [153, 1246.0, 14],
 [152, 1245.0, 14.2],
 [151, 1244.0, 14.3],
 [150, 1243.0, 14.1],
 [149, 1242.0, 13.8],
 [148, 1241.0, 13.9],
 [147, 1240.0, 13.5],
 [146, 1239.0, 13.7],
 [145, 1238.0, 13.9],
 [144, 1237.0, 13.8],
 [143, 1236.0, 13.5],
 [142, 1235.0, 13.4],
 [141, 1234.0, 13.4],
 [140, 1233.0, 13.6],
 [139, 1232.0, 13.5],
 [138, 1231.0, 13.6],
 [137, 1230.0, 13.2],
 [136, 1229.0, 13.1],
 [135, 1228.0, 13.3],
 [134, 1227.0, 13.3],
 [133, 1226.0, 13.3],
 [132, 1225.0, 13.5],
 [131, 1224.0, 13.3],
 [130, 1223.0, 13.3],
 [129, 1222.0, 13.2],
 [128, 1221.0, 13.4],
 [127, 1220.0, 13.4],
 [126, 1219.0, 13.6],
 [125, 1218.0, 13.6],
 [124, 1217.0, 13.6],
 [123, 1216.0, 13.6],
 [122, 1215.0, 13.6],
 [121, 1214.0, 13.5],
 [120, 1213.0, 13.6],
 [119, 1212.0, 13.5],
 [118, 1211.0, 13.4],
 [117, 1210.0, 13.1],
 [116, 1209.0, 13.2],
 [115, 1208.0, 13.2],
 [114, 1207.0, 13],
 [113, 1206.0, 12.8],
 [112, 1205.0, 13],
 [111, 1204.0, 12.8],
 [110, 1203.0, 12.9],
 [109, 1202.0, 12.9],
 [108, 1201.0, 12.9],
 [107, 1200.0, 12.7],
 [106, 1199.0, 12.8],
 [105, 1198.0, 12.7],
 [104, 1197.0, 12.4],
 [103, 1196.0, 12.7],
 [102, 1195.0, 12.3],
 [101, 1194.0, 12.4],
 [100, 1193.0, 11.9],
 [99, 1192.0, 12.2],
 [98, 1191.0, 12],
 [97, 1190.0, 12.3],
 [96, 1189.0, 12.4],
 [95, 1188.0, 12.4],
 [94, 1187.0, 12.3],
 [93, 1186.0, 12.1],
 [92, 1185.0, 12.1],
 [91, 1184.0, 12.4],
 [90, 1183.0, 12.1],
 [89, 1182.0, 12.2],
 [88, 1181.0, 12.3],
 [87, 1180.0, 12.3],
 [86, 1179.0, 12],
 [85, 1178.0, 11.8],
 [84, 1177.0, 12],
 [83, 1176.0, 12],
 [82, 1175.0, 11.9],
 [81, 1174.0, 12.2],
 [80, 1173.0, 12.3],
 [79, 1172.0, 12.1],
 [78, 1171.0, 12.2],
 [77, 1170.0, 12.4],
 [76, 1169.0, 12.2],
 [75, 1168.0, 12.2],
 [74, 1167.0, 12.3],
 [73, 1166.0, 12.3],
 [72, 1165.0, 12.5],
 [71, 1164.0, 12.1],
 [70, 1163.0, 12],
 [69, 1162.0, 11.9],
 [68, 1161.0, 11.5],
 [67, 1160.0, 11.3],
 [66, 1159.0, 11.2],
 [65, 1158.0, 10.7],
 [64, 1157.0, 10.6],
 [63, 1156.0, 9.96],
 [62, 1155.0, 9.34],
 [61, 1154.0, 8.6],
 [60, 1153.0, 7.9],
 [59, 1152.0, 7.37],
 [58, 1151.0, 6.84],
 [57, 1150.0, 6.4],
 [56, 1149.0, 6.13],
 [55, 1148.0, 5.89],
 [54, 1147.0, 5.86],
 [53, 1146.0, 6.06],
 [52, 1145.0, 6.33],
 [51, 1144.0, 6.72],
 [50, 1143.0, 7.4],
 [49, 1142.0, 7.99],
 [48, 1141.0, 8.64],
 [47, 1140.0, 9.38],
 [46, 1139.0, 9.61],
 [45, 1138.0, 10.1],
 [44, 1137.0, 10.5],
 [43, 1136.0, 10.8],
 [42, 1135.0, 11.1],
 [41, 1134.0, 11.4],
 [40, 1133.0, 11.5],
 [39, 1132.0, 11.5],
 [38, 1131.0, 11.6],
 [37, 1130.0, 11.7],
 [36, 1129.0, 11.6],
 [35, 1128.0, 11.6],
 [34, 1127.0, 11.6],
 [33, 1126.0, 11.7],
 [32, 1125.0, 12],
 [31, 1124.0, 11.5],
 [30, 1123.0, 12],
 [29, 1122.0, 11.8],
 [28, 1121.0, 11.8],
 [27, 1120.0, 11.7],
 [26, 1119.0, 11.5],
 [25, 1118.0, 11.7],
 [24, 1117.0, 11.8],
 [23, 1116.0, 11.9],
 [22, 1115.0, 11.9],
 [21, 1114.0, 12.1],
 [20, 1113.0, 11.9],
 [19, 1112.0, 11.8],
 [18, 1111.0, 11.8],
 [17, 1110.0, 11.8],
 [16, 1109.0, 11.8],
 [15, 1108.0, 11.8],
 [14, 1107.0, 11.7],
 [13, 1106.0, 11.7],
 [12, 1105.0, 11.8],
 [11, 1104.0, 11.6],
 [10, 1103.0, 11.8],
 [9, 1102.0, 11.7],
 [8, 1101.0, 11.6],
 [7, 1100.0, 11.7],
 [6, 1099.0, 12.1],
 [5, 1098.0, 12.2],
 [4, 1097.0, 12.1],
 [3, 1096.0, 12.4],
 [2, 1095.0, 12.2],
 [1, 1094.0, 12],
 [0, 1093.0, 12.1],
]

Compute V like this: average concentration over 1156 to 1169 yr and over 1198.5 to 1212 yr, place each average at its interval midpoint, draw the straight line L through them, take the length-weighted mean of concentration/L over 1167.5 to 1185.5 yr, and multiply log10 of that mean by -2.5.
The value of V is -0.004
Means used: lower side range 11.7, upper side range 13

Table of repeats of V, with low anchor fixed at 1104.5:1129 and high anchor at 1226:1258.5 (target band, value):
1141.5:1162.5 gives 0.43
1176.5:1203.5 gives 0.06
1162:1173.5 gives 0.04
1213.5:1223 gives 0.01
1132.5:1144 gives 0.24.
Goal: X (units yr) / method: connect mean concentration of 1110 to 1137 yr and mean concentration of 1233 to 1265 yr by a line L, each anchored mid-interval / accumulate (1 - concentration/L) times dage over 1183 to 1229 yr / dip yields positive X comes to 1.92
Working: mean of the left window 11.6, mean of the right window 14.4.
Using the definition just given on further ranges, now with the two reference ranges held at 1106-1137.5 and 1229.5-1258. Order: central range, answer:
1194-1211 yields 0.6 yr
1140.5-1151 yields 4.7 yr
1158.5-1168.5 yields 0.4 yr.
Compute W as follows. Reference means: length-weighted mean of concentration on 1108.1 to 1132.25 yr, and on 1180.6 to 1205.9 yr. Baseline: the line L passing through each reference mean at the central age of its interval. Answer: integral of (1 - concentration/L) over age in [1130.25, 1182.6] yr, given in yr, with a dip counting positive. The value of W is 7.8 yr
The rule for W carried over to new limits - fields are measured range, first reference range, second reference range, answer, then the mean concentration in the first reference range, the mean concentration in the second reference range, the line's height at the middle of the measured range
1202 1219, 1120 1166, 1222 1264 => -0.66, 9.96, 14.1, 12.8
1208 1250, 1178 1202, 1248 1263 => 0.78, 12.3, 14.9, 13.9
